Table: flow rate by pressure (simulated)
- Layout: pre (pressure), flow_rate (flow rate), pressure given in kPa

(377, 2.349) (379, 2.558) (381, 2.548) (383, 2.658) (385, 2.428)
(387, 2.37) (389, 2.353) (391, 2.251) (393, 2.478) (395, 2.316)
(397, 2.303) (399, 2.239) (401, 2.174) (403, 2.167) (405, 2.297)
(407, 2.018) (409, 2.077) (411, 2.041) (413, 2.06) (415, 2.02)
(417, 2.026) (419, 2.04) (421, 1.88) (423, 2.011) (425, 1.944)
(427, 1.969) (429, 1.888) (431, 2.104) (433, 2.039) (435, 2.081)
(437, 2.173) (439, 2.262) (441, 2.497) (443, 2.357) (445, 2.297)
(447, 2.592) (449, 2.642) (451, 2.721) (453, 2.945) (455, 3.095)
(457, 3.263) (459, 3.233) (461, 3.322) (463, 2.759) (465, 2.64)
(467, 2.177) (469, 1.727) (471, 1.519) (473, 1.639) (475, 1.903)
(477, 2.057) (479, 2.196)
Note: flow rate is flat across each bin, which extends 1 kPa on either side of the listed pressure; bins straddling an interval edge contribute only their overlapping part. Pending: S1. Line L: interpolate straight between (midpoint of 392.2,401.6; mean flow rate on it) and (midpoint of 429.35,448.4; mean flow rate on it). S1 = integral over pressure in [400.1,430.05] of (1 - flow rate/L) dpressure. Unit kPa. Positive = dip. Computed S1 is 3.2 kPa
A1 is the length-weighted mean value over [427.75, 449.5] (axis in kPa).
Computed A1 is 2.25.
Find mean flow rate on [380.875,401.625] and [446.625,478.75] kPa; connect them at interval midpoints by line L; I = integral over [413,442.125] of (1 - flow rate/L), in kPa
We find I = 4.4 kPa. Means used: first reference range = 2.37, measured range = 2.07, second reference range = 2.51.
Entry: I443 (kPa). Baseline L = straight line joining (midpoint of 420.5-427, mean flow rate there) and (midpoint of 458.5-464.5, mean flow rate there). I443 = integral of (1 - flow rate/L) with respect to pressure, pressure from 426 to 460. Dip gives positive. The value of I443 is 0.7 kPa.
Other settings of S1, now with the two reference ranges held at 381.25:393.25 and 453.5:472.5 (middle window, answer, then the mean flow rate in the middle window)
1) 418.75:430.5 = 2.6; 1.96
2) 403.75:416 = 2.0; 2.09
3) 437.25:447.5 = 0.8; 2.38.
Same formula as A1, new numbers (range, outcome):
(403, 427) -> 2.04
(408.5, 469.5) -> 2.36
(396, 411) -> 2.17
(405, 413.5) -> 2.08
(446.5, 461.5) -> 2.98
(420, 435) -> 1.98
